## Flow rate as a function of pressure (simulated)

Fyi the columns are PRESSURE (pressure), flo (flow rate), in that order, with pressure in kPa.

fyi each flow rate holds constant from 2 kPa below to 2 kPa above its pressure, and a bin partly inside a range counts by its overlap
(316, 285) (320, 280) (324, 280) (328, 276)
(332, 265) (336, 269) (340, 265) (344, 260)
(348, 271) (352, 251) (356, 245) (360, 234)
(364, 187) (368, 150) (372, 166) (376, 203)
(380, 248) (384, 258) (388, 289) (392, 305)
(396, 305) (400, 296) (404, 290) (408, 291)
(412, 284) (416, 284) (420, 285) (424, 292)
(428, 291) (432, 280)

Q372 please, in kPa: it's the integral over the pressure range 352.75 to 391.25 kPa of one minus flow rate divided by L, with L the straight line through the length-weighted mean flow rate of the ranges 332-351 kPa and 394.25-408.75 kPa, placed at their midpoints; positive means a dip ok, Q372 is 7.85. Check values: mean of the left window 265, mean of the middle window 224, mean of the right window 296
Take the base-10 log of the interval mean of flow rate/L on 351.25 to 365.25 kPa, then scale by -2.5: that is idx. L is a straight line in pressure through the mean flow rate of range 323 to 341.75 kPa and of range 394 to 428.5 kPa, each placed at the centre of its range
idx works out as 0.204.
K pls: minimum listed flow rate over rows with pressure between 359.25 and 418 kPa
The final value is 150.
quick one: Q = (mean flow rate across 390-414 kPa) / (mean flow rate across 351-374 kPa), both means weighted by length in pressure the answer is 1.45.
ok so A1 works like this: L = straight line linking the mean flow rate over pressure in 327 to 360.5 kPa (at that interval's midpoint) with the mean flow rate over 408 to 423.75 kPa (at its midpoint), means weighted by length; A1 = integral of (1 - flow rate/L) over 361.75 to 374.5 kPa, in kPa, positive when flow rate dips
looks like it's 4.7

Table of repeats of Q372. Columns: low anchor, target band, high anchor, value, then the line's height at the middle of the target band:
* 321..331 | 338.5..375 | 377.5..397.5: 7.01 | 278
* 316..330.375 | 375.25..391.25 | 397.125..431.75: 1.58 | 286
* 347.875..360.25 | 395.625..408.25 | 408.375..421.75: -0.80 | 277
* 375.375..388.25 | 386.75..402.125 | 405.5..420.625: -2.05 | 264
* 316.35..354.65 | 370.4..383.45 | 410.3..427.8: 3.06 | 278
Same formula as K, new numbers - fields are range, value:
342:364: 187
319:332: 265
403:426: 284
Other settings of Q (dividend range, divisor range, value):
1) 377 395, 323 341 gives 1.01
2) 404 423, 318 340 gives 1.05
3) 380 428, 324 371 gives 1.18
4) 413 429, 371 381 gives 1.40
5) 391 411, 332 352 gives 1.12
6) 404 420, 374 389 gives 1.16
